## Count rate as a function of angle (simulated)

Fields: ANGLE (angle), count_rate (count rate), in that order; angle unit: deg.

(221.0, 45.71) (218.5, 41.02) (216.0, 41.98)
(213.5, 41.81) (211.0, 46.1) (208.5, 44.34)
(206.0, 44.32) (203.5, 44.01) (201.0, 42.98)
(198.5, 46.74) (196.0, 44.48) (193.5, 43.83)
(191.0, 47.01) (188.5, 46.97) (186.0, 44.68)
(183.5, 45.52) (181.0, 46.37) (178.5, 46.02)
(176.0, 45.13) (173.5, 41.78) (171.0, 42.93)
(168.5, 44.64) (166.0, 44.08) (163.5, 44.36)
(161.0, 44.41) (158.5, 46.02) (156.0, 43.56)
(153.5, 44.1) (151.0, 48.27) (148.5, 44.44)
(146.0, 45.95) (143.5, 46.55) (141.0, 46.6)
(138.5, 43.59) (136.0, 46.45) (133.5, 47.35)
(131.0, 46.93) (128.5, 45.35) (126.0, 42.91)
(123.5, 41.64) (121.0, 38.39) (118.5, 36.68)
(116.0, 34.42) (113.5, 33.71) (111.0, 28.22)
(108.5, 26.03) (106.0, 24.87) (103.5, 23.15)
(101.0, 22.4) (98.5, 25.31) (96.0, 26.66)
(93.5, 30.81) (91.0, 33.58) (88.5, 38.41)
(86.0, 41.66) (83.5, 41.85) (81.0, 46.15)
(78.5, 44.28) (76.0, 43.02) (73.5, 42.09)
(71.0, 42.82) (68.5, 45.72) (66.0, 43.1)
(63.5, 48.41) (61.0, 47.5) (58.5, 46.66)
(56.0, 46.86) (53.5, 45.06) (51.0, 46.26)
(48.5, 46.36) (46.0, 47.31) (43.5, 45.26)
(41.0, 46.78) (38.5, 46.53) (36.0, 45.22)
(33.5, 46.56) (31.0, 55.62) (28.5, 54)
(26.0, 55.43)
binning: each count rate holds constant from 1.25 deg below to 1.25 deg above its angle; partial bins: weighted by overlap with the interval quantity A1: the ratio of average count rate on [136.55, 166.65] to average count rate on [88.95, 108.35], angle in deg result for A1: 1.67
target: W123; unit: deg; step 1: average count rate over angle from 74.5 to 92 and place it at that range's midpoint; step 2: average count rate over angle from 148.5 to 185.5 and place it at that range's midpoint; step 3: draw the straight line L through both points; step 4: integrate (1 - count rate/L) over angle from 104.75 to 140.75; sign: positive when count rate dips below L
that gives 3.78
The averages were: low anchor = 41.4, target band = 38.6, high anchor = 44.8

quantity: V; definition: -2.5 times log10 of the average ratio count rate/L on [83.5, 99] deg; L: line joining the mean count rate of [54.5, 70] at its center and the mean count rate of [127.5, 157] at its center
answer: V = 0.34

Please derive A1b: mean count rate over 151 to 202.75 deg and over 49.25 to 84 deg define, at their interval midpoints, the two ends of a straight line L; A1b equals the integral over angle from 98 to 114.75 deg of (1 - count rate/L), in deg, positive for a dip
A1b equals 6.97 deg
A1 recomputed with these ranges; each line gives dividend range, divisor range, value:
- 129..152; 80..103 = 1.37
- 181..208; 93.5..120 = 1.59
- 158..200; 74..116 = 1.35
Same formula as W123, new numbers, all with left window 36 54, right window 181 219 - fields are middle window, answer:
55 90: 1.39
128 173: -0.19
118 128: 1.06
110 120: 2.62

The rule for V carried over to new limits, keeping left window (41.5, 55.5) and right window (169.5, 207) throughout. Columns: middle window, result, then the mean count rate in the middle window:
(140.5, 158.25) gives -0.01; 45.6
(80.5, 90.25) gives 0.11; 41.3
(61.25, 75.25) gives 0.03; 44.6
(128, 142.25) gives -0.02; 46.1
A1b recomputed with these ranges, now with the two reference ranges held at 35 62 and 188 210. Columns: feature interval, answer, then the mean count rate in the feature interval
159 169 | 0.17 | 44.5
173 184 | -0.01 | 45.1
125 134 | 0.00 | 45.6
